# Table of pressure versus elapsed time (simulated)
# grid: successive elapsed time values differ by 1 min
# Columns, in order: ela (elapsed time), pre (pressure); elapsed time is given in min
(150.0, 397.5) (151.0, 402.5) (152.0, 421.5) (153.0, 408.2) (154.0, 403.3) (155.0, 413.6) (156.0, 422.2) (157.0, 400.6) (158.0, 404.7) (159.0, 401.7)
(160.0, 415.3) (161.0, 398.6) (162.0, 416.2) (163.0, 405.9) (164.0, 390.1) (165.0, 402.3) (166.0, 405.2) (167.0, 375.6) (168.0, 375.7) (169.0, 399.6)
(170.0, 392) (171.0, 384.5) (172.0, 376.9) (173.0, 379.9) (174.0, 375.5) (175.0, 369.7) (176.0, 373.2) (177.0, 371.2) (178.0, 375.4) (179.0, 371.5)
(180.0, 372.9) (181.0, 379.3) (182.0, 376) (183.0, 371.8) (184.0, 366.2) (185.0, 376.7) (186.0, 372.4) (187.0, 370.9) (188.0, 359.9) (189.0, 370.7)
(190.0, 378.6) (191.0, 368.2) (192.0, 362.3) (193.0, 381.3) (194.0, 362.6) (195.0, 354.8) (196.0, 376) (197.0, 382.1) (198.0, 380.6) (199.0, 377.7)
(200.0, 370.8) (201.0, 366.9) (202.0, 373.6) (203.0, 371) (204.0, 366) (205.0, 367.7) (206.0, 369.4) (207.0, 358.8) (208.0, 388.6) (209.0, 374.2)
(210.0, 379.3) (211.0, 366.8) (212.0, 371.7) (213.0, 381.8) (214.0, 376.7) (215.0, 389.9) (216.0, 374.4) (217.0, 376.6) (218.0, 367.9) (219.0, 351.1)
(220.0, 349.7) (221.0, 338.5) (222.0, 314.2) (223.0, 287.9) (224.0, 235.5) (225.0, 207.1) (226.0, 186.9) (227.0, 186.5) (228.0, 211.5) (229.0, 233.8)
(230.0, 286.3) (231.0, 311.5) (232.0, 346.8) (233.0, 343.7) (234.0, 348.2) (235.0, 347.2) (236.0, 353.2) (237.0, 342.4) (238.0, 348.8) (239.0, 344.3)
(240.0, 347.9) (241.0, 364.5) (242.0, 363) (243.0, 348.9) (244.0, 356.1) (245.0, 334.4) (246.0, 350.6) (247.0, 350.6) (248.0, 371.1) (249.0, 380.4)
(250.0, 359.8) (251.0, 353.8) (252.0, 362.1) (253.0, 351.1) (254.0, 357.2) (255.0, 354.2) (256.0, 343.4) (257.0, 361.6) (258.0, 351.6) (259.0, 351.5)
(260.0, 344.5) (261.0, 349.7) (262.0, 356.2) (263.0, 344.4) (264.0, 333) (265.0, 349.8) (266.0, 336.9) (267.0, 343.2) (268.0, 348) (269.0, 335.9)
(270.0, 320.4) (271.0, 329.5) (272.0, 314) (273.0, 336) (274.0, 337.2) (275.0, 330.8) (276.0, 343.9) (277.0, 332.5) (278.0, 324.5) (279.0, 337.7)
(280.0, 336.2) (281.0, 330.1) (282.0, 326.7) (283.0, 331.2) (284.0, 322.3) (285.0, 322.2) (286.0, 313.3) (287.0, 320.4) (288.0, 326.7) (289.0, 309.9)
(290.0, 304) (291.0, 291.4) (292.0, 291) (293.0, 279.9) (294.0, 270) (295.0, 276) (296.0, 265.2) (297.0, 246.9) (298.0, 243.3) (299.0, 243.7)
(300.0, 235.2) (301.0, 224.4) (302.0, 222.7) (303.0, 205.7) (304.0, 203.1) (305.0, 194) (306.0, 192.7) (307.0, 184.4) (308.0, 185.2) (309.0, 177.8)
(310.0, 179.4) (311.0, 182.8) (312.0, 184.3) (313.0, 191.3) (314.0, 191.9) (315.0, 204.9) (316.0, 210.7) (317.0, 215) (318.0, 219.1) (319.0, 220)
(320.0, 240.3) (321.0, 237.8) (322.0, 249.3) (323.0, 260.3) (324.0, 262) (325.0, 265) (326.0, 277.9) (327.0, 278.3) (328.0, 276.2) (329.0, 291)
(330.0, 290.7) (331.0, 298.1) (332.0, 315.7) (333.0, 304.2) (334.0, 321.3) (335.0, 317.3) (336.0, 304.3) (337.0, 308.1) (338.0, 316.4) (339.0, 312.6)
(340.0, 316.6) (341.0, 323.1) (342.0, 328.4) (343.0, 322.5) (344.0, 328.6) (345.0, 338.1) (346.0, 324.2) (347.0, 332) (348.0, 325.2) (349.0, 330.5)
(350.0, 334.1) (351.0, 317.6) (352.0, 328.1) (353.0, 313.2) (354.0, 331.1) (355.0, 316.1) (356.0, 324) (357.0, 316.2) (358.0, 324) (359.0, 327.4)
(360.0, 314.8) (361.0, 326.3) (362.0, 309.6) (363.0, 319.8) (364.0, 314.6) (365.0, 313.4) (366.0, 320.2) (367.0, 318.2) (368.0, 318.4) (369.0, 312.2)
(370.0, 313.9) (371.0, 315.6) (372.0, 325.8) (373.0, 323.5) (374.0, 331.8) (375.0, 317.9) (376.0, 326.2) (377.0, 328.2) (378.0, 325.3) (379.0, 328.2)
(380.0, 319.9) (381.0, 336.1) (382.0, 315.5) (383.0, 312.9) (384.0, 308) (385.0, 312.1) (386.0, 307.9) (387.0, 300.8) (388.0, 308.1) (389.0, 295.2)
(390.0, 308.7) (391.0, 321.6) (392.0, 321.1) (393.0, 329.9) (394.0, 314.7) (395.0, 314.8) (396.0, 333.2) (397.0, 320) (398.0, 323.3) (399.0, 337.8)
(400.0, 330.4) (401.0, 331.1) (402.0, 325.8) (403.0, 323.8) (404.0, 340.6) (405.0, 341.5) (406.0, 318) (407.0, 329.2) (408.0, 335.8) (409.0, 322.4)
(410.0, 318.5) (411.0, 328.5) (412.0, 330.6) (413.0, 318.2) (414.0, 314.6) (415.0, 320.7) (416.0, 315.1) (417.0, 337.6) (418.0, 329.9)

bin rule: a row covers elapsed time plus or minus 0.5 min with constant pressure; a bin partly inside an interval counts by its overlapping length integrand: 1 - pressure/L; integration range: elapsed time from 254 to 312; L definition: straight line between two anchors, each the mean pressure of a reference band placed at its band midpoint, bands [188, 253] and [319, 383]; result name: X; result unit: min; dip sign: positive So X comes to 6.0 min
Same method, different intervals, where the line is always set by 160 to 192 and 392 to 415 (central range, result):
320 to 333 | 2.6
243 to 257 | 0.3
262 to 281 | 1.2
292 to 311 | 6.8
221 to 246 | 4.0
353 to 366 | 0.7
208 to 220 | 0.0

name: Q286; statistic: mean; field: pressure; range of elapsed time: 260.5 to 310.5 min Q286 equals 291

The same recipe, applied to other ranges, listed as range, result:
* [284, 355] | 271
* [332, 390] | 319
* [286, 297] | 292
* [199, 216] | 373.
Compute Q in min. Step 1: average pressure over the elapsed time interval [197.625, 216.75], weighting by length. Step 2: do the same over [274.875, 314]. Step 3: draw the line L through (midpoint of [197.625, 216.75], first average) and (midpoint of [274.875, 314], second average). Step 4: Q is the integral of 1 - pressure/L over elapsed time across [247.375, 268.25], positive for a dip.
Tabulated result -2.8 min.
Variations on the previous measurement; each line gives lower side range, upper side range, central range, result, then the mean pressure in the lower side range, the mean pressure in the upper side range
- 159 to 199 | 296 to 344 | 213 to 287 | -4.5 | 380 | 252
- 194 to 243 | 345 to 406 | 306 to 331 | 7.6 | 340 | 321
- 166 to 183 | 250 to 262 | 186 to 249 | 3.5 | 379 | 353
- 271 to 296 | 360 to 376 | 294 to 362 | 9.9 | 316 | 319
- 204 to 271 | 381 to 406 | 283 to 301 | 2.6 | 339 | 320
